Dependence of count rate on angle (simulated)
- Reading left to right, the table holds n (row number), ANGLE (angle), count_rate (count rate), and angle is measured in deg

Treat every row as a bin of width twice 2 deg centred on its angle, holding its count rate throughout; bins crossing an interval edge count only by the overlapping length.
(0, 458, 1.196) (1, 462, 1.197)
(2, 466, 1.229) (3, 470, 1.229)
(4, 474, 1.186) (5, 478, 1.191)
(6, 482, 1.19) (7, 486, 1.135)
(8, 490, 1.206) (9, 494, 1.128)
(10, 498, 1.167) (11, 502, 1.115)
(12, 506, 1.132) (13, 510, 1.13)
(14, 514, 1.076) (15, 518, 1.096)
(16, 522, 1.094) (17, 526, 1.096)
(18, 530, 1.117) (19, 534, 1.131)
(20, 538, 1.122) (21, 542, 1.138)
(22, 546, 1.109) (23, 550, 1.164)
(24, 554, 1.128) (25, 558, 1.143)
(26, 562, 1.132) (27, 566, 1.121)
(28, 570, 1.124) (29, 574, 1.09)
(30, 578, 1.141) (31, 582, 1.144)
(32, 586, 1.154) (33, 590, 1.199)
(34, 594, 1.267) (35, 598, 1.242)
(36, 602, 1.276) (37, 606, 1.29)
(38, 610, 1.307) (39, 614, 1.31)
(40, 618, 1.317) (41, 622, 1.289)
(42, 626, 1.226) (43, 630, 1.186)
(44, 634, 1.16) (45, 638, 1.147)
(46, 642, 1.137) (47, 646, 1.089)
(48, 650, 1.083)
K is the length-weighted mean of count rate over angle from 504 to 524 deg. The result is 1.11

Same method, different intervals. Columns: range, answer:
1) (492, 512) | 1.13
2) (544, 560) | 1.14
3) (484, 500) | 1.16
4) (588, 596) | 1.23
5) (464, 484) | 1.21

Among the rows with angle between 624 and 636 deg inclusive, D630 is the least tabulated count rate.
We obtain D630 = 1.16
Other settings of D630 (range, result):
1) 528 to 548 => 1.109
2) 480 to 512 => 1.115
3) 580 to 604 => 1.144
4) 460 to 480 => 1.186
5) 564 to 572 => 1.121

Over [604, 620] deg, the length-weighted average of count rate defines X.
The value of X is 1.31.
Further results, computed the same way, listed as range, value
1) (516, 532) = 1.1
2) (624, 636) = 1.19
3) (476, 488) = 1.17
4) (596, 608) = 1.27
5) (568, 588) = 1.13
